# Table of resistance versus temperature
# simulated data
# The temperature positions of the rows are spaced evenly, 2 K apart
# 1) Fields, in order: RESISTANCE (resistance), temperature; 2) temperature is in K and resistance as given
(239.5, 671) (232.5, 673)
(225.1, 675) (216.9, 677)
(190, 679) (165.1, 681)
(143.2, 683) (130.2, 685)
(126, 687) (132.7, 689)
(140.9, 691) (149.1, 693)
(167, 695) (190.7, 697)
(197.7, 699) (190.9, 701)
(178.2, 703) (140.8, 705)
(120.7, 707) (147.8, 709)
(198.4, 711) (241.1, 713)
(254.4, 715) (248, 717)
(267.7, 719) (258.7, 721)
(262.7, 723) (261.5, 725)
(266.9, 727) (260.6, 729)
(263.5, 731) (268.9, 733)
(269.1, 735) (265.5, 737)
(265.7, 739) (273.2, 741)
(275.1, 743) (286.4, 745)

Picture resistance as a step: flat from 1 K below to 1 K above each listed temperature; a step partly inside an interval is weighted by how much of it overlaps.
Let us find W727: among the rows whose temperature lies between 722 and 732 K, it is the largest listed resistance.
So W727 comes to 266.9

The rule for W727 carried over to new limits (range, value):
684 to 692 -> 140.9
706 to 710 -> 147.8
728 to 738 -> 269.1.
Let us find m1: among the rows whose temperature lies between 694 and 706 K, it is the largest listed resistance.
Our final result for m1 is 197.7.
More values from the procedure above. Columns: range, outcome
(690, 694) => 149.1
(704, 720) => 267.7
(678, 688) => 190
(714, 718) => 254.4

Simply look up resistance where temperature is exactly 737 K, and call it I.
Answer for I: 265.5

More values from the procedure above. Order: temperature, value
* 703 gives 178.2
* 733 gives 268.9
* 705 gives 140.8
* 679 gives 190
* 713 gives 241.1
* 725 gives 261.5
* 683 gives 143.2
